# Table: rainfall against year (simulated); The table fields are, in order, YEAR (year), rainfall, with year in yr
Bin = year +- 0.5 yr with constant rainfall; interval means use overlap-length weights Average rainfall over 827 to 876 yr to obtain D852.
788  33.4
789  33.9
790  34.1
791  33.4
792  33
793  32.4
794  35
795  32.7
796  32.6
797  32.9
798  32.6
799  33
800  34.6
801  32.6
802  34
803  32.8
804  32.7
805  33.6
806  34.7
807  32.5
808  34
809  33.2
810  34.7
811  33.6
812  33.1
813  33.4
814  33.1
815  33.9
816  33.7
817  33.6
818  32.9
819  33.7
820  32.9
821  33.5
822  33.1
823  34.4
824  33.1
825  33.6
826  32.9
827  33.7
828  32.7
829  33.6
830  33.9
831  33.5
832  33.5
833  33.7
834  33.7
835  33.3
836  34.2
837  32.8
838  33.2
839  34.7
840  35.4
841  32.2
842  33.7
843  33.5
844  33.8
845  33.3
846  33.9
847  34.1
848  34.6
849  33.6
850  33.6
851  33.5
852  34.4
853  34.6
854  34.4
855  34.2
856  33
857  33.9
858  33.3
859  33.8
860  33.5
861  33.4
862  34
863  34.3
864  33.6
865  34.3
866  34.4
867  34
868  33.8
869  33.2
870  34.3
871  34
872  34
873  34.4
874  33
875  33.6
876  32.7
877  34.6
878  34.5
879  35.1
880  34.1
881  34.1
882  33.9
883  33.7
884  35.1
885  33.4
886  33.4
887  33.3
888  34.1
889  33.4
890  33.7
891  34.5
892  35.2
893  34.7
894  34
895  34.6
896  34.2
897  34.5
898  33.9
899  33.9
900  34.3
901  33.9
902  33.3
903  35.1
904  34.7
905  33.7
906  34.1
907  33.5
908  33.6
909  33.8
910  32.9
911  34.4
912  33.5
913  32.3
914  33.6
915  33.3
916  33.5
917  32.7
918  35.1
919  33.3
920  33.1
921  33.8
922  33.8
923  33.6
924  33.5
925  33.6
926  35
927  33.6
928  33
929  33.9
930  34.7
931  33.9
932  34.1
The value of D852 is 33.8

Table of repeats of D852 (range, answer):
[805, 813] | 33.7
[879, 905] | 34.1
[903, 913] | 33.8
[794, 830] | 33.4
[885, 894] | 34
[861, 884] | 34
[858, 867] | 33.9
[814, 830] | 33.4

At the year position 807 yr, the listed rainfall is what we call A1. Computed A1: 32.5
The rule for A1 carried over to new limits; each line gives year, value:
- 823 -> 34.4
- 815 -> 33.9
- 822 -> 33.1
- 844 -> 33.8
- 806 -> 34.7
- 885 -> 33.4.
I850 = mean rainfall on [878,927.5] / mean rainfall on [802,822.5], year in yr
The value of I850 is 1.01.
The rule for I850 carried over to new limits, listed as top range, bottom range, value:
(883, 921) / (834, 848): 1.00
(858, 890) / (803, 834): 1.01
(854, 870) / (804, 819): 1.01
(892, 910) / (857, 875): 1.01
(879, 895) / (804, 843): 1.02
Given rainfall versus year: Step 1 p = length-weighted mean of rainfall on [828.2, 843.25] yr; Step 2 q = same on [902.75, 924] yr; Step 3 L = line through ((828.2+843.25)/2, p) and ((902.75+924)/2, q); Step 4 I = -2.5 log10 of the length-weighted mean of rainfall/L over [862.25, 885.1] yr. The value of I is -0.012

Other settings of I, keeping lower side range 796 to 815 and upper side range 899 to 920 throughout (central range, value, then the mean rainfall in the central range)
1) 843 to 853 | -0.012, 33.9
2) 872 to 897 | -0.014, 34.1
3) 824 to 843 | -0.003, 33.6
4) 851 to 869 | -0.011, 33.9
